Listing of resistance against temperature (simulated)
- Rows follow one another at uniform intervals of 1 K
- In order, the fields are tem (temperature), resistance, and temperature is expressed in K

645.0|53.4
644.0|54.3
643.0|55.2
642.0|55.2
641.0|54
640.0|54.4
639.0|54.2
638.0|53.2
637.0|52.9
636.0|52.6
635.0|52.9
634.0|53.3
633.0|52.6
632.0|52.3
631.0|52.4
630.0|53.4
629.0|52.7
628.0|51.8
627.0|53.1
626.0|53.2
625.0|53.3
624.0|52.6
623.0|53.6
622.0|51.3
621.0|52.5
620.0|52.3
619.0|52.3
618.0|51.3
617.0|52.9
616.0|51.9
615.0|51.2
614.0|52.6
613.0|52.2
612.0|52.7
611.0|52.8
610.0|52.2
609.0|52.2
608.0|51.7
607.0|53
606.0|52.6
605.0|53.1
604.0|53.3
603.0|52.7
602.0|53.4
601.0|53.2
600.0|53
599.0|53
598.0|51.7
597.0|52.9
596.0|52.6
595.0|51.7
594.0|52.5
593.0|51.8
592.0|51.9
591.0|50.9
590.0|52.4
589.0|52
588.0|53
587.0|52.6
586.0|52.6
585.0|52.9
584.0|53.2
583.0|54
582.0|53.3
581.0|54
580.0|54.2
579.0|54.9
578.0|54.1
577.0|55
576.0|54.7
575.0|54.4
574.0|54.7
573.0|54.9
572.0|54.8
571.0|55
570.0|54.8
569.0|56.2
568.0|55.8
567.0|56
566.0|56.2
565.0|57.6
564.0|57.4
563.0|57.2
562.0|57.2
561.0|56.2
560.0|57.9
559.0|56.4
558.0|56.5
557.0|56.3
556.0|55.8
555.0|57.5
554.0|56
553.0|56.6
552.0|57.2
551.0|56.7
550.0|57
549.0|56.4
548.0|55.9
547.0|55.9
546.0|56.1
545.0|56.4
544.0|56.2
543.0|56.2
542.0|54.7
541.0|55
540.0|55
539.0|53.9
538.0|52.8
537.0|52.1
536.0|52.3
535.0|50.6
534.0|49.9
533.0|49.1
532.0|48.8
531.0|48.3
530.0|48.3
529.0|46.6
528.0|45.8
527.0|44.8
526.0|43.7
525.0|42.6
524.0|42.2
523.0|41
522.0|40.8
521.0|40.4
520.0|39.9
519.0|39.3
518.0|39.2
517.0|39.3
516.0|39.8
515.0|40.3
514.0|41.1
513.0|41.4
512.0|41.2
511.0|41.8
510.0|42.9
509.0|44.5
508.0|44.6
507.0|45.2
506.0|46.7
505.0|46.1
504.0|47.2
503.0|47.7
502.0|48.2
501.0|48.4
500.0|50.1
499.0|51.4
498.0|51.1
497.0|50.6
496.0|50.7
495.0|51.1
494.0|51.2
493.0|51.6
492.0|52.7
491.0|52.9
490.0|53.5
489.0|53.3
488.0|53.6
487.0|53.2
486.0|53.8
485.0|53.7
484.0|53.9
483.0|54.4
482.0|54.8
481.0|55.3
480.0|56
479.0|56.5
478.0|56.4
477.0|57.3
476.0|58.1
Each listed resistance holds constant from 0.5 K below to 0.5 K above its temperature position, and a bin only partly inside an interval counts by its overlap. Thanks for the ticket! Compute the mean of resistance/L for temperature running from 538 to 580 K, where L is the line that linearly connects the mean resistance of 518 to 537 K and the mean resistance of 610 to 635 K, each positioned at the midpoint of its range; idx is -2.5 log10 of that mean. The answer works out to -0.173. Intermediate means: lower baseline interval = 45.3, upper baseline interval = 52.5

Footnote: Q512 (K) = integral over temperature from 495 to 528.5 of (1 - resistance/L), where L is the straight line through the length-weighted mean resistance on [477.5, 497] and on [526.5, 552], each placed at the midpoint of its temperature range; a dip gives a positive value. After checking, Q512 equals 5.5 K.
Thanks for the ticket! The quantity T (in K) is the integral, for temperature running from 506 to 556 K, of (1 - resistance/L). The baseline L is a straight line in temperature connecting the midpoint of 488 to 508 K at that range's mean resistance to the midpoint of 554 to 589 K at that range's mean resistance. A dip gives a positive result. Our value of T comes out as 3.7 K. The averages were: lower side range 49.9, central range 48.5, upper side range 55.2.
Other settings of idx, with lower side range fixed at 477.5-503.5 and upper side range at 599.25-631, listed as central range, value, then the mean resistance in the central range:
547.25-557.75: -0.079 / 56.5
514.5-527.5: 0.269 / 41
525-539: 0.083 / 48.7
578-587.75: -0.020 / 53.5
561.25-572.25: -0.073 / 56.2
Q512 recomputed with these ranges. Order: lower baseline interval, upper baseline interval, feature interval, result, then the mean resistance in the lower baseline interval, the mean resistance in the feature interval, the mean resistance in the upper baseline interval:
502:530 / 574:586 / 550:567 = -2.18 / 43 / 56.8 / 54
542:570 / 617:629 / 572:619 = 1.05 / 56.5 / 52.9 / 52.5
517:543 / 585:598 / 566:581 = -1.25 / 47.1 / 55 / 52.2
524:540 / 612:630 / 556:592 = -3.14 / 48.6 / 54.8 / 52.4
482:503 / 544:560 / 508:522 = 3.30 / 51.9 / 41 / 56.5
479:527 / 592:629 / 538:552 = -1.80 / 47.4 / 55.7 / 52.5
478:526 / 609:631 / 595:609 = -0.27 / 47.7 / 52.7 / 52.5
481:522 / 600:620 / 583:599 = -0.23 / 47.6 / 52.4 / 52.5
